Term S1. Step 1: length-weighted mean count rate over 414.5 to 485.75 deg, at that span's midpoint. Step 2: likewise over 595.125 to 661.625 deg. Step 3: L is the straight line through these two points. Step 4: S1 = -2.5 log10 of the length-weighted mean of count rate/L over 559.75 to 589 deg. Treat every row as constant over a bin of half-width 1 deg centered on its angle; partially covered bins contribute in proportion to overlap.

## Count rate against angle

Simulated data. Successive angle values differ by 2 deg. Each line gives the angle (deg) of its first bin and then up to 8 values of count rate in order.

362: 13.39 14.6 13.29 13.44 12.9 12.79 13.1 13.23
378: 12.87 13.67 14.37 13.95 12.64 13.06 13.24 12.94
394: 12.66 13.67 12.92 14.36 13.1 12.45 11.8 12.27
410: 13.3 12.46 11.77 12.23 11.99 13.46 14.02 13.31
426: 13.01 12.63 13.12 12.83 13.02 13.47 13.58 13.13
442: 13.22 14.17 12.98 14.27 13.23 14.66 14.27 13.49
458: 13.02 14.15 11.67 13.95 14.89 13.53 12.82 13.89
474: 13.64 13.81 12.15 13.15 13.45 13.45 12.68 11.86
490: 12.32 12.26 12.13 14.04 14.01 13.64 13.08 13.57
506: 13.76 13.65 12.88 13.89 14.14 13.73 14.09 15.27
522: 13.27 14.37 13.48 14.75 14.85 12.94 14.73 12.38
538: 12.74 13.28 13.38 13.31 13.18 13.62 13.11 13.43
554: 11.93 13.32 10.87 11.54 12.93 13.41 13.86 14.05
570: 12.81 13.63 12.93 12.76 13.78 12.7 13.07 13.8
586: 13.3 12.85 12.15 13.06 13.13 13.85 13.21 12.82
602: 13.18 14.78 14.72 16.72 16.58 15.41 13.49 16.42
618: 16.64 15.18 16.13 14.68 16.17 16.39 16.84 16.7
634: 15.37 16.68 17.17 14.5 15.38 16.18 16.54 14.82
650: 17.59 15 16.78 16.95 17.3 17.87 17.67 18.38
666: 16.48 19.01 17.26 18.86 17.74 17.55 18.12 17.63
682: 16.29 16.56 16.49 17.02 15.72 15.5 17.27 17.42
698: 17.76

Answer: 0.14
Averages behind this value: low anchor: 13.3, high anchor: 15.7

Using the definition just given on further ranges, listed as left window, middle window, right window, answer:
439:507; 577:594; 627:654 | 0.16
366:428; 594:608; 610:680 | 0.15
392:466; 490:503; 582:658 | 0.06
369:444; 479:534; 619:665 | 0.07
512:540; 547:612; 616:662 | 0.12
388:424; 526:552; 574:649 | 0.05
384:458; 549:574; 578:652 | 0.12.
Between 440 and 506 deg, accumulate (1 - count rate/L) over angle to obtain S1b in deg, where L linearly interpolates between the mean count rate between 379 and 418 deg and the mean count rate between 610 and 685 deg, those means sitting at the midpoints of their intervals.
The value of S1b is 3.2 deg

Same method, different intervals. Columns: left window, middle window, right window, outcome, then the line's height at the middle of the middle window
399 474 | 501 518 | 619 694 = 0.9 deg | 14.4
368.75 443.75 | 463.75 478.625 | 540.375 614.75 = -0.5 deg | 13.2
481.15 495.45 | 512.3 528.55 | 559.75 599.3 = -1.6 deg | 12.8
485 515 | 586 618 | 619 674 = 2.8 deg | 15.6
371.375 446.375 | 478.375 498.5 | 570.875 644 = 1.2 deg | 13.7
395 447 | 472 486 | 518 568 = -0.1 deg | 13.2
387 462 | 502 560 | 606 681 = 5.3 deg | 14.8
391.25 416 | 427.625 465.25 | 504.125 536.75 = -0.7 deg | 13.2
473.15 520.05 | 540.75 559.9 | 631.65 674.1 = 2.2 deg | 14.5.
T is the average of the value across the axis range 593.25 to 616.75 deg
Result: 14.5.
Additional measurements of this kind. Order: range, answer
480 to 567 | 13.3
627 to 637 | 16.4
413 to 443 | 13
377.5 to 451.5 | 13.1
